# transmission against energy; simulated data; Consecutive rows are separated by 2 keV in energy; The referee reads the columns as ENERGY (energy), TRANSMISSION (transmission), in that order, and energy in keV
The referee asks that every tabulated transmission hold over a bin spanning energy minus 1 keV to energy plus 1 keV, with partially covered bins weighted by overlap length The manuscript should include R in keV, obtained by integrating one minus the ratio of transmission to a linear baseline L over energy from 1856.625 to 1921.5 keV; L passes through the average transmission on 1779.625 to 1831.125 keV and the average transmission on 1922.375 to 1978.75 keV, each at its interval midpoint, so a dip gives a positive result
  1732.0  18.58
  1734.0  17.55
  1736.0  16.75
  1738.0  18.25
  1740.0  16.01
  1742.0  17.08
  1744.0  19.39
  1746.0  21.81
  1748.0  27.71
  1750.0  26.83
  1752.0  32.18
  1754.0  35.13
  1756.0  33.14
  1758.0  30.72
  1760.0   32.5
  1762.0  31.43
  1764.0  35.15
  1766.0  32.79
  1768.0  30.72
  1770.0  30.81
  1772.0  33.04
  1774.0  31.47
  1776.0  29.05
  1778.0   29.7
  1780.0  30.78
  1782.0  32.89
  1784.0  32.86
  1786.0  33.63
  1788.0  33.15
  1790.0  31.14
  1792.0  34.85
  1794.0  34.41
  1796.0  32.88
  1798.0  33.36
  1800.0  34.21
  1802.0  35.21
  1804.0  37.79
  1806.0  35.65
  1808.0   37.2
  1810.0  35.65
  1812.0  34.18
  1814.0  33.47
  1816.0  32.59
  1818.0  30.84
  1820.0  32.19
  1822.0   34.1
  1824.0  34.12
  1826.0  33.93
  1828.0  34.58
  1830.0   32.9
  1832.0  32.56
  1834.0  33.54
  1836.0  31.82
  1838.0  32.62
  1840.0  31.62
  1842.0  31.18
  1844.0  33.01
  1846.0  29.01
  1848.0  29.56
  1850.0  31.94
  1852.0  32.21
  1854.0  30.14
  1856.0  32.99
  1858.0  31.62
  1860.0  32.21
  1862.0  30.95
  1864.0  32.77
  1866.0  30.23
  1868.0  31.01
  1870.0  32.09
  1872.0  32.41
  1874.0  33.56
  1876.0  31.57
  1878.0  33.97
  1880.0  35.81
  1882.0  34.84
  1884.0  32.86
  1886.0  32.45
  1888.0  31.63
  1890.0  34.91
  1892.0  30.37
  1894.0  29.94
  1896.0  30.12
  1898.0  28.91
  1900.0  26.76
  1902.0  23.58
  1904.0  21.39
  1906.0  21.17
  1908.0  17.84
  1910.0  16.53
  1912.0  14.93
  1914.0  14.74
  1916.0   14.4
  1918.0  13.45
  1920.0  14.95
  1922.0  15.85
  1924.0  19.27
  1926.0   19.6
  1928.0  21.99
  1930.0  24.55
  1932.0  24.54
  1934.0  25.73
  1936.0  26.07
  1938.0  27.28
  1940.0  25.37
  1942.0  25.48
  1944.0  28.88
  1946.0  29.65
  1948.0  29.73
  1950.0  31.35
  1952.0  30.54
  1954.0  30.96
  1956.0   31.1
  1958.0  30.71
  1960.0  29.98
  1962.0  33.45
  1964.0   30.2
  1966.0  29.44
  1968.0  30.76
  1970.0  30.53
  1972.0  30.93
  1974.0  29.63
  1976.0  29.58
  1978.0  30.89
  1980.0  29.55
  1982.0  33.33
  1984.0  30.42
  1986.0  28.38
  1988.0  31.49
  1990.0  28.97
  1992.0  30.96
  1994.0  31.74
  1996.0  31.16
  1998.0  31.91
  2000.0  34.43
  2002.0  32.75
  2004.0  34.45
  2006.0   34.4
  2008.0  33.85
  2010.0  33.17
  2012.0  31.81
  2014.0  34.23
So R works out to 7.1 keV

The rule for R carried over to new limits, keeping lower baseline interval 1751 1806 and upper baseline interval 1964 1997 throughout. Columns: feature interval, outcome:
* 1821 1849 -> -0.25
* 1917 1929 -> 5.25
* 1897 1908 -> 2.67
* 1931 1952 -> 2.29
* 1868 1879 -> -0.29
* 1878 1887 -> -0.67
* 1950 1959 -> -0.03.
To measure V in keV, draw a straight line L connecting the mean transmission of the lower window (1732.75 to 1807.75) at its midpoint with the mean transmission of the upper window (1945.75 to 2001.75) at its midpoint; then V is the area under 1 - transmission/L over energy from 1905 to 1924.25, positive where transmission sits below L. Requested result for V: 9.0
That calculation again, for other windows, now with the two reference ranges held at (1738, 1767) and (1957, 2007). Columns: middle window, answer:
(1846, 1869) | -1.60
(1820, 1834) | -2.32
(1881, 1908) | 1.00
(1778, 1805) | -4.99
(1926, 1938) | 2.38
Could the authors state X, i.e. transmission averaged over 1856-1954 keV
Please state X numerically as 26.8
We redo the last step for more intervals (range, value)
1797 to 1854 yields 33.2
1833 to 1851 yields 31.6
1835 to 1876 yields 31.6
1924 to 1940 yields 24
